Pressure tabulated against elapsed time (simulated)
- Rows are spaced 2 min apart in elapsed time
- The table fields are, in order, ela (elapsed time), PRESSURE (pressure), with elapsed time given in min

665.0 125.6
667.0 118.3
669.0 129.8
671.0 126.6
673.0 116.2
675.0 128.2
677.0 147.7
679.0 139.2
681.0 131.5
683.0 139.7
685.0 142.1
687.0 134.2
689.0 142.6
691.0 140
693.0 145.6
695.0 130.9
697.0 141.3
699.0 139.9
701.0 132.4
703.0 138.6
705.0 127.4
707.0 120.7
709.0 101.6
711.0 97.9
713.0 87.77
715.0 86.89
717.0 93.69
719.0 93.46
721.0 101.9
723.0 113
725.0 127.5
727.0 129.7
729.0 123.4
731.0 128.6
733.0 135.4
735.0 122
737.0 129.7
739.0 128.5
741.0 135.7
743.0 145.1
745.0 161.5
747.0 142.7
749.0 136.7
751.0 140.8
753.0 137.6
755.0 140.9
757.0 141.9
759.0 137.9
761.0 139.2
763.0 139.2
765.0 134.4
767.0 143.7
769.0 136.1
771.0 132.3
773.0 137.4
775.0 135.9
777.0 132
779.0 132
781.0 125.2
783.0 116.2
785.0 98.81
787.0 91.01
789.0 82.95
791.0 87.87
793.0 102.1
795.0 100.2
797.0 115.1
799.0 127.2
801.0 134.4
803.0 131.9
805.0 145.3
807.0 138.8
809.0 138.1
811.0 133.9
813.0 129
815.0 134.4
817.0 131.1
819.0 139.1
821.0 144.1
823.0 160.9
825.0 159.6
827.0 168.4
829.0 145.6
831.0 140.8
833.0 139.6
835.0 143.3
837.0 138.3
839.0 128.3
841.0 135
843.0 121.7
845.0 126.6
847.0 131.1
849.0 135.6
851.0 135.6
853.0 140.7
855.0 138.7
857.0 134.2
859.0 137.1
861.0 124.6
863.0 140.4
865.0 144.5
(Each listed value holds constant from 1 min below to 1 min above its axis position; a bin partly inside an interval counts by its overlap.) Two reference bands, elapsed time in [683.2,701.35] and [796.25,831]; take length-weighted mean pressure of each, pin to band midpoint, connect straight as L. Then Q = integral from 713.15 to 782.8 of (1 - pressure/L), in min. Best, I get 5.1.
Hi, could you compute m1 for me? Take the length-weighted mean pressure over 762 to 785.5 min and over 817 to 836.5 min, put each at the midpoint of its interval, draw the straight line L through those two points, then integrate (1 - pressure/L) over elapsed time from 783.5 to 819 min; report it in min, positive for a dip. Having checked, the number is 5.2 min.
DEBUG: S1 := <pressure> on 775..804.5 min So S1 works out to 114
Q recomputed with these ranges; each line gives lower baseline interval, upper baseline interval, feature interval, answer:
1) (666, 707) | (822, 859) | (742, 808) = 4.3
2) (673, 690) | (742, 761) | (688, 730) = 5.8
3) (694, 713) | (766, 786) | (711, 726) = 2.9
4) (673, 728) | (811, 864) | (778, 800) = 4.3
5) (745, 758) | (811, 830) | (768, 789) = 3.1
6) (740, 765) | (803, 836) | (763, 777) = 0.5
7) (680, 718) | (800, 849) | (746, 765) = -1.2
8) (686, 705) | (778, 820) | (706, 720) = 3.9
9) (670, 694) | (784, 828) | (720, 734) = 1.1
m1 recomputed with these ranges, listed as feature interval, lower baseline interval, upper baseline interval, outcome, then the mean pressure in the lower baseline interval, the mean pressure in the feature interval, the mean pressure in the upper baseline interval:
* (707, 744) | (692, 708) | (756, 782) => 5.3 min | 135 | 116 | 136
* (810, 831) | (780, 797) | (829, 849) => -3.8 min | 101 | 144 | 135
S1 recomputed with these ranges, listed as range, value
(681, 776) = 130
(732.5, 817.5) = 129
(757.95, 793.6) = 123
